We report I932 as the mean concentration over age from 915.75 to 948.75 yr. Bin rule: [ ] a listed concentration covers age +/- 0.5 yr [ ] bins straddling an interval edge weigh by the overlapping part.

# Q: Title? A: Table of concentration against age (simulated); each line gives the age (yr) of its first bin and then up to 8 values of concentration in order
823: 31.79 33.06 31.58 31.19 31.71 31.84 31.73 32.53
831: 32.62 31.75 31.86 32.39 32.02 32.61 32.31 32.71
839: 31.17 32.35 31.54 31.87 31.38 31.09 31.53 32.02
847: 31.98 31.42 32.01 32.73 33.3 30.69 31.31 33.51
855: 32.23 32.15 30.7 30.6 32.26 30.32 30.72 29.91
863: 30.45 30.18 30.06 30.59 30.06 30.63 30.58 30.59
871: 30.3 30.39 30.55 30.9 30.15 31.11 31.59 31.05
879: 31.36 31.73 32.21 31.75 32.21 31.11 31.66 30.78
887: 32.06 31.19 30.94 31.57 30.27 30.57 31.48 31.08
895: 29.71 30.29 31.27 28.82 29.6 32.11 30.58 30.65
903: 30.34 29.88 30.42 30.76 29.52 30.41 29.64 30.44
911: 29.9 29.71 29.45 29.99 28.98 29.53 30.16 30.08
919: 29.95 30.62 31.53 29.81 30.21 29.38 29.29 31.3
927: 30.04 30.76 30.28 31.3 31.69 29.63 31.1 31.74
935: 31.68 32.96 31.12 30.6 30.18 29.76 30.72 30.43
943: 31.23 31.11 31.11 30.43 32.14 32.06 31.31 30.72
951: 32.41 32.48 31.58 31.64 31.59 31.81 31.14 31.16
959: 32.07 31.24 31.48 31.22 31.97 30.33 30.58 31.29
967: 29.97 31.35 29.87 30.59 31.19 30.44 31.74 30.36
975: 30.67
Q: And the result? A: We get 30.7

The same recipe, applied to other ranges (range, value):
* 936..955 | 31.2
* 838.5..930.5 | 30.8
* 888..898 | 30.7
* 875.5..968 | 30.9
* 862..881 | 30.7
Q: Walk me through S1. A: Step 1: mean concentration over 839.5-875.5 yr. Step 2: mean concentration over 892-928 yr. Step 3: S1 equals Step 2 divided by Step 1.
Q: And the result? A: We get 1.0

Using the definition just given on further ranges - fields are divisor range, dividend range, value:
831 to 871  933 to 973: 0.99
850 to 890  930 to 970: 1.00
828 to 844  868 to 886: 0.97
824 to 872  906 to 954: 0.97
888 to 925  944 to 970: 1.03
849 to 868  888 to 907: 0.98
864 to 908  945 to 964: 1.02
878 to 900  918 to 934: 0.98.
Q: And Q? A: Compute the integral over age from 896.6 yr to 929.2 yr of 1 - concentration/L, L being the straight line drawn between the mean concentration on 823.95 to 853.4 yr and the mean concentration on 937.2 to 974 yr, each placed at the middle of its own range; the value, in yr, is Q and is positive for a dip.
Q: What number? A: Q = 1.3 yr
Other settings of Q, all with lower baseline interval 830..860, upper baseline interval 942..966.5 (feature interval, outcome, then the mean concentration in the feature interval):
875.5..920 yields 1.45 yr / 30.6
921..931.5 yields 0.36 yr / 30.5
